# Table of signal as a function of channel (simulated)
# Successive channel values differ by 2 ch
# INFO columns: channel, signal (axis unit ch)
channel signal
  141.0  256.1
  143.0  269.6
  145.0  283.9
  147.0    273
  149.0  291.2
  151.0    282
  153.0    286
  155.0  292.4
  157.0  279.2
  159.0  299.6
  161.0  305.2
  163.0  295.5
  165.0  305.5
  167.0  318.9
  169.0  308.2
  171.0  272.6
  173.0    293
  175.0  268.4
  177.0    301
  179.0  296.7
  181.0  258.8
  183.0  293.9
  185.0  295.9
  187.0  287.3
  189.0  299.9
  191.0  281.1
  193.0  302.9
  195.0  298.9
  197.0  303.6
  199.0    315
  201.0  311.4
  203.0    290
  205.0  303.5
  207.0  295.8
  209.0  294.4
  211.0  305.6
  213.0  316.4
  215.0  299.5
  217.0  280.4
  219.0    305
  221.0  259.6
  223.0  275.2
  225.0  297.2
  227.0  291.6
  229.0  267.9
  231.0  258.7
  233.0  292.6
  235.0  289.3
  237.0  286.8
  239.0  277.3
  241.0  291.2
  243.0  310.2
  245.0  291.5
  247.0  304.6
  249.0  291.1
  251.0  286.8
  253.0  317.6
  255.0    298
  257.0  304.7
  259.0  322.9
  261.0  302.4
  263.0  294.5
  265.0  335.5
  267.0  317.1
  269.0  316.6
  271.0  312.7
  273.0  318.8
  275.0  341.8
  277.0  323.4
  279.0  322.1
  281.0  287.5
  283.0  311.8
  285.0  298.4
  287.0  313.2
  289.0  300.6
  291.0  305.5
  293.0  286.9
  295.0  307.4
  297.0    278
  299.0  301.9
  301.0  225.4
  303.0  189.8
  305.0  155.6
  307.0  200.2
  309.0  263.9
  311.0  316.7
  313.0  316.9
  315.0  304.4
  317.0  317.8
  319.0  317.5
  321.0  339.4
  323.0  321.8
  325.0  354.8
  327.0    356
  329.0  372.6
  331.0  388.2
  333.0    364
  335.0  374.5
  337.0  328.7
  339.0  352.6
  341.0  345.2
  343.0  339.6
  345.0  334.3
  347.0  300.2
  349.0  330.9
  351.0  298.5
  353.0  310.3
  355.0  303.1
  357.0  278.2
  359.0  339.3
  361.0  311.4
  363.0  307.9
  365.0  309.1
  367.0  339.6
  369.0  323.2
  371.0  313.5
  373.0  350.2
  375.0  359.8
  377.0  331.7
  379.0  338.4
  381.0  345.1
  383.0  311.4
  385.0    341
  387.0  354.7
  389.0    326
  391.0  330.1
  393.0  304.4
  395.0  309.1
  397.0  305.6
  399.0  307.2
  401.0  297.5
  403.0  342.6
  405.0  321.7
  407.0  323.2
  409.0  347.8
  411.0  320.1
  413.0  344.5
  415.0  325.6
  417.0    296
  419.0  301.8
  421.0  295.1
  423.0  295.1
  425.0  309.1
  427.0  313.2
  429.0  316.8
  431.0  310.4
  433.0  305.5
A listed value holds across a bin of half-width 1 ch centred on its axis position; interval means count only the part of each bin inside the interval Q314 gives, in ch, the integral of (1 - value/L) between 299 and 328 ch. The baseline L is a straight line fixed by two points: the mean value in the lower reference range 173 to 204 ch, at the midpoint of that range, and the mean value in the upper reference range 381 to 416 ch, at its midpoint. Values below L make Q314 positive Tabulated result 2.6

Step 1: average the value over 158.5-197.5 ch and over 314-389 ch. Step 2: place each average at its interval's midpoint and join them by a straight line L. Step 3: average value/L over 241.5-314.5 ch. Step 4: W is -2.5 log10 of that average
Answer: 0.08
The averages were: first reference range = 294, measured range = 294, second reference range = 333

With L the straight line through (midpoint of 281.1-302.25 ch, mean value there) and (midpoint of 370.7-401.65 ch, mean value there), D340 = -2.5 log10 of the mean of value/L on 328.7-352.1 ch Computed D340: -0.11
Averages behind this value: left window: 291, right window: 327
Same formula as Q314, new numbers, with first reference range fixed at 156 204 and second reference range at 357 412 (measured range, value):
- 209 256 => 1.83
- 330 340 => -1.37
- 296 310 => 3.69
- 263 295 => -0.24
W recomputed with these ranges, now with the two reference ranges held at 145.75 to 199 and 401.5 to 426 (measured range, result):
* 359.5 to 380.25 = -0.05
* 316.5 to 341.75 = -0.13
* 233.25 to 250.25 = 0.03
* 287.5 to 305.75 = 0.16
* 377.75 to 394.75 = -0.05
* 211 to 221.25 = 0.00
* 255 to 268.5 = -0.04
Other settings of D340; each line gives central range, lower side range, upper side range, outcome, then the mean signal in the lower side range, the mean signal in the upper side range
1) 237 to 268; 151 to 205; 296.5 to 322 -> -0.079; 295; 271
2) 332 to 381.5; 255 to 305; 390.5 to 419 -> -0.062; 298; 319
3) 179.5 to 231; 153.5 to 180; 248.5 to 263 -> 0.022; 295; 303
